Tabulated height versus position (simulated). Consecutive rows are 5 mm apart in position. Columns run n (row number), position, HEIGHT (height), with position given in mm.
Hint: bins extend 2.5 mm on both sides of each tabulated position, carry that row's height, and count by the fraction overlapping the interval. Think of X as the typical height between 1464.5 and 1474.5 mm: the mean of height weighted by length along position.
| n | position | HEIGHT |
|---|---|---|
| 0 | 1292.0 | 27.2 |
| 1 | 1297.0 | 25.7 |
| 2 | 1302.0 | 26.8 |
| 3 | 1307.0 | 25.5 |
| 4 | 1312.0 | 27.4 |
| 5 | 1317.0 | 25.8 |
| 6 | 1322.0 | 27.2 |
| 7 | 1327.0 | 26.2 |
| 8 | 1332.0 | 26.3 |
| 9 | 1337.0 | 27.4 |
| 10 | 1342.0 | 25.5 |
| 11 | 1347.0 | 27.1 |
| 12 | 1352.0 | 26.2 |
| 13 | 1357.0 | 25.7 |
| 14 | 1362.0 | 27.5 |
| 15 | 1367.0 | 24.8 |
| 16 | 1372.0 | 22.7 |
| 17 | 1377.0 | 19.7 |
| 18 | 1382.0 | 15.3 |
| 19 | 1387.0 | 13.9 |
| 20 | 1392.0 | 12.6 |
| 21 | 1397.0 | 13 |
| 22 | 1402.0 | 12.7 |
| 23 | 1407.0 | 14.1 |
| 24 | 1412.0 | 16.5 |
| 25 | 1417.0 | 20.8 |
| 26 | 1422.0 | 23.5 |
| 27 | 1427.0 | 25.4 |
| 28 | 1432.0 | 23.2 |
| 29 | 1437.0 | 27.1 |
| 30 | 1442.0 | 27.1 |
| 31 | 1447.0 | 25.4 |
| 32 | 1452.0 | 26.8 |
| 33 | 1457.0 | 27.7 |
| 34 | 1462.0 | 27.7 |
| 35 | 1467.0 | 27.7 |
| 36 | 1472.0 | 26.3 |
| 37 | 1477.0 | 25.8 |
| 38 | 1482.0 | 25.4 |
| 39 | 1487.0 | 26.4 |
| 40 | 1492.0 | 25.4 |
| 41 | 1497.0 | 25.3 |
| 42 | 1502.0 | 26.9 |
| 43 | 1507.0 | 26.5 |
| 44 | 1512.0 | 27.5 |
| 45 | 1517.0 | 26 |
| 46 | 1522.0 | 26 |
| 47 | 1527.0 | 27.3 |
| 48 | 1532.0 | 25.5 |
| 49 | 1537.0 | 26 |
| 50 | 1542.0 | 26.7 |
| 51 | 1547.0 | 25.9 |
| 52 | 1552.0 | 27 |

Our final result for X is 27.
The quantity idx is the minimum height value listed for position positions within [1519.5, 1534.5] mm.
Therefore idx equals 25.5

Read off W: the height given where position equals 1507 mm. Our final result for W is 26.5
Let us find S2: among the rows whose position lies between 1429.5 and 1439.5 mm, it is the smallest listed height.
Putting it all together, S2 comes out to 23.2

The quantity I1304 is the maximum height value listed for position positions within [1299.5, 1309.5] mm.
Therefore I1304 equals 26.8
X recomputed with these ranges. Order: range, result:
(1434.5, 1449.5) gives 26.5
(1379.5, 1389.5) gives 14.6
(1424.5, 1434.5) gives 24.3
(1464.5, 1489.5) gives 26.3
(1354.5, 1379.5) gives 24.1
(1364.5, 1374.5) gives 23.8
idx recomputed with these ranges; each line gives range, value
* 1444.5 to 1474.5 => 25.4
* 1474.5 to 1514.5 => 25.3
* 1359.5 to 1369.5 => 24.8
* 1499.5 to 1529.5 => 26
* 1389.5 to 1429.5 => 12.6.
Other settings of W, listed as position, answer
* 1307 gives 25.5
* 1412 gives 16.5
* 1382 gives 15.3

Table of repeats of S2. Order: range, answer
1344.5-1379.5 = 19.7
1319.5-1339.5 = 26.2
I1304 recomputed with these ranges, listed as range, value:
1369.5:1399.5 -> 22.7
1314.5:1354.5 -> 27.4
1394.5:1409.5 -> 14.1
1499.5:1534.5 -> 27.5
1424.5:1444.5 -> 27.1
